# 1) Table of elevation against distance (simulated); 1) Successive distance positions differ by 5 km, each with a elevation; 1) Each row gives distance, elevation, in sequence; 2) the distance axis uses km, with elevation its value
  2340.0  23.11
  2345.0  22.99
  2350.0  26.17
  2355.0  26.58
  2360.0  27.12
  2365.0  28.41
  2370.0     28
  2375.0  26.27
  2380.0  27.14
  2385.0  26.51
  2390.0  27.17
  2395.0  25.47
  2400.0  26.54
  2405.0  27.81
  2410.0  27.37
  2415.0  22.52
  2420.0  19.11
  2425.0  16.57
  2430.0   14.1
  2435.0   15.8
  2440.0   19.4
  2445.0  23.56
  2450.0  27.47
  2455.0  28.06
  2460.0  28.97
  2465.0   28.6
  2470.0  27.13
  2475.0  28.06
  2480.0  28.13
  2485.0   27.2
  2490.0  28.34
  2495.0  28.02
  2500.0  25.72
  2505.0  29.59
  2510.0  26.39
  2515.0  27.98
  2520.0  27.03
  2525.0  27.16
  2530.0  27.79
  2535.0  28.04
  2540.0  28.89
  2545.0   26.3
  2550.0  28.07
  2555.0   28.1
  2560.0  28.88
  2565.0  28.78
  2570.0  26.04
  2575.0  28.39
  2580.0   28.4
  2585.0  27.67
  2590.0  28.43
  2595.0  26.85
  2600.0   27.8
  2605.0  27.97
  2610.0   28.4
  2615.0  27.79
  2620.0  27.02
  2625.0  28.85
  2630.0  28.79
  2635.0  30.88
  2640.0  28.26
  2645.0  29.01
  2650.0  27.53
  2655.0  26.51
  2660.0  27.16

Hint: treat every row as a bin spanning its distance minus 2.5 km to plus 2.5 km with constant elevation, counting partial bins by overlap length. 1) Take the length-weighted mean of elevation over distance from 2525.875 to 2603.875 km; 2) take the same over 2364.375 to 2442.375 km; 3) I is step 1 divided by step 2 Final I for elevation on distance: 1.2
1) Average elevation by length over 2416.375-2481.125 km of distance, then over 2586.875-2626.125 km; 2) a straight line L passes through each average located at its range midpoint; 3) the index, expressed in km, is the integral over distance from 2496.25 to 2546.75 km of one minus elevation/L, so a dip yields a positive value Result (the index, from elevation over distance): -4.2 km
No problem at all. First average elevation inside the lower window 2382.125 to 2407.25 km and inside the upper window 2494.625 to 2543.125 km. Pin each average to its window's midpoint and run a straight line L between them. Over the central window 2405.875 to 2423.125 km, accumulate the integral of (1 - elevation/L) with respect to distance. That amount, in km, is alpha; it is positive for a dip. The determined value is 2.3 km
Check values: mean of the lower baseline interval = 26.7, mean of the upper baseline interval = 27.6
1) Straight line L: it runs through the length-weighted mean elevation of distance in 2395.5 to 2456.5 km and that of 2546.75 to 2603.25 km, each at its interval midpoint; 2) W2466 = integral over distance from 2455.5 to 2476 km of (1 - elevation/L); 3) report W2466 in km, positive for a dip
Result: -3.7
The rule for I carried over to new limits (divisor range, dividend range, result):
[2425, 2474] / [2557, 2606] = 1.19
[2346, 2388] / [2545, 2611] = 1.04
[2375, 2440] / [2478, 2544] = 1.20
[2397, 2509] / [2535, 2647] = 1.13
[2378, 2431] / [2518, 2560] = 1.16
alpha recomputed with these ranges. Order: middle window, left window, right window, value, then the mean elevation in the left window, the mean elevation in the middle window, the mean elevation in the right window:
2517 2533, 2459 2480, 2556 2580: 0.4 km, 28.1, 27.4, 28.1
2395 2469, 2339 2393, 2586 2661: 9.4 km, 26.4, 23.4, 28.1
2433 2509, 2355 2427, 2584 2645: 0.5 km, 25.5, 26.3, 28.3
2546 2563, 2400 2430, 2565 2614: -0.9 km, 22.3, 28.2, 27.8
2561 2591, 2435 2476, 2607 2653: -0.4 km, 25.7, 28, 28.5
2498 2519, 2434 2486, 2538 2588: -0.4 km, 25.9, 27.4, 27.9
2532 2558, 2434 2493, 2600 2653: -0.6 km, 26.2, 27.9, 28.4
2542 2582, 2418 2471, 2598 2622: -2.4 km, 22.5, 27.9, 27.8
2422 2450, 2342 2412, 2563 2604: 8.5 km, 26.7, 18.8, 27.8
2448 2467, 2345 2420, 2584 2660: -1.0 km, 26.3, 28.3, 28.1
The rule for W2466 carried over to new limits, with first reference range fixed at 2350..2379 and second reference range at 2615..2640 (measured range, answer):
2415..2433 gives 6.62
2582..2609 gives 0.69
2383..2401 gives 0.61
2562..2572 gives 0.28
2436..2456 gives 2.86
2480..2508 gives 0.15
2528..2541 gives -0.01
